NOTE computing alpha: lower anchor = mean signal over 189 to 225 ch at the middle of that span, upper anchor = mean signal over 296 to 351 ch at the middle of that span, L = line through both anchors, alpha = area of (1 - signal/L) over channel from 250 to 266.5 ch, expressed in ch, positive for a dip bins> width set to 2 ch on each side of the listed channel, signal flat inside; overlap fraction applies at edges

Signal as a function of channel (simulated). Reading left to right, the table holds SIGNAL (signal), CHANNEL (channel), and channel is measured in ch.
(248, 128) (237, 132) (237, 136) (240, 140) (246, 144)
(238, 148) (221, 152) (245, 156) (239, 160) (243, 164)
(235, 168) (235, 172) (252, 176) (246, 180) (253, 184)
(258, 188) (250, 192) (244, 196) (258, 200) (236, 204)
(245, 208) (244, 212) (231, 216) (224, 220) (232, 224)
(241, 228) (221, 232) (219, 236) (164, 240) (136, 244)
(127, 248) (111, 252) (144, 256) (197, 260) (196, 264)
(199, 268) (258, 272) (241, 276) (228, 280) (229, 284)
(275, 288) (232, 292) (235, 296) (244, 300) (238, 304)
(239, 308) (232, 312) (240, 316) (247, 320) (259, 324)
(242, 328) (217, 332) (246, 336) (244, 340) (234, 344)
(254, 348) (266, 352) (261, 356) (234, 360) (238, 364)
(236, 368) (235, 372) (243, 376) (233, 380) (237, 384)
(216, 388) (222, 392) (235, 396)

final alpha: 5.35 ch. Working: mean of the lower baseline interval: 241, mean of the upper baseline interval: 241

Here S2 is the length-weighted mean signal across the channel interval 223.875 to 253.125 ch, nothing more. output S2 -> 180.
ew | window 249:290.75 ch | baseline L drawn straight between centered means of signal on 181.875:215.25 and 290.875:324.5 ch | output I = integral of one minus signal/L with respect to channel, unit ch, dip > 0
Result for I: 6.24 ch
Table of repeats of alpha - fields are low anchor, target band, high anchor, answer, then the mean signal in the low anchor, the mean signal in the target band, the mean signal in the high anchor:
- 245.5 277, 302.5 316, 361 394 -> -2.3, 182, 237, 233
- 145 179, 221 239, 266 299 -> 1.0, 239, 224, 237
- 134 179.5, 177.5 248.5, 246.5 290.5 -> -1.6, 239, 226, 202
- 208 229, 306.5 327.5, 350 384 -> -0.3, 235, 243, 243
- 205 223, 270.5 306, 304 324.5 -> -0.3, 236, 242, 242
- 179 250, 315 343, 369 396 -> -1.6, 224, 242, 231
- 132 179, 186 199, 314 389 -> -0.6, 239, 251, 241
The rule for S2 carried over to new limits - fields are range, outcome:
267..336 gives 239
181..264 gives 212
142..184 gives 241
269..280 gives 241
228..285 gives 192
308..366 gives 244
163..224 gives 243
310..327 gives 244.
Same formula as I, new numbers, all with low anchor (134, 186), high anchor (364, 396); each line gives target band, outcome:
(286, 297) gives -0.59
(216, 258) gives 9.48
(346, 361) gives -1.40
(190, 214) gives -0.70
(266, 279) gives 0.23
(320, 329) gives -0.62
